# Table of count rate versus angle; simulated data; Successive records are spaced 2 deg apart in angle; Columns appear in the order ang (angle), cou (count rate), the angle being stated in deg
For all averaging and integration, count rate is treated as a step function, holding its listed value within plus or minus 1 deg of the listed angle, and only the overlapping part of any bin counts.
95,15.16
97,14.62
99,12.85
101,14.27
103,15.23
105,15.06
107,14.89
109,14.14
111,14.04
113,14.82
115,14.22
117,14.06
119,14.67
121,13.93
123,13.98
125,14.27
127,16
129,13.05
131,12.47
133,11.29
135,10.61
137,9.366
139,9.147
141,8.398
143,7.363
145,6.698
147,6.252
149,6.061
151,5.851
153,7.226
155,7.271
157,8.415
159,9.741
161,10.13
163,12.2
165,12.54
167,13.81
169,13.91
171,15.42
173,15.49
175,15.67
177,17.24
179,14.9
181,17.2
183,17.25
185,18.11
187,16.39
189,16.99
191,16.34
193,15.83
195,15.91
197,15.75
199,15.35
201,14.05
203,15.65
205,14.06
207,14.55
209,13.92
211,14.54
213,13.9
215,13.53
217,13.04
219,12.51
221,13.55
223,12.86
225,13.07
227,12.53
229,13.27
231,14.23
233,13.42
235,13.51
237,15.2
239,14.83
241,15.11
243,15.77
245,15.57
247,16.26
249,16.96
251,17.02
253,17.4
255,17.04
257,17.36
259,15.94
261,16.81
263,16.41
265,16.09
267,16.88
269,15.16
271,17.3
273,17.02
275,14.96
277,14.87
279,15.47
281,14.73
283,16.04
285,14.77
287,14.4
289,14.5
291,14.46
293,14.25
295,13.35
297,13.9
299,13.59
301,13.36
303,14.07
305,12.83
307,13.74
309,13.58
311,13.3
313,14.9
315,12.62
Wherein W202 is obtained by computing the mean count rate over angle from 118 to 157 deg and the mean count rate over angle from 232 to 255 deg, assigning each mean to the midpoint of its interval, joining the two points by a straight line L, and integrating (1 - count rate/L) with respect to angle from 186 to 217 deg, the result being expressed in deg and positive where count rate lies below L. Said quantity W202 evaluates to -3.80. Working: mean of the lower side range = 10.2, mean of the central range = 15.1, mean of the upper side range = 15.6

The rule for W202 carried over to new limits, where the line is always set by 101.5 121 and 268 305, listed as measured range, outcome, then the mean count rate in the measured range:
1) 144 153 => 5.1 deg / 6.33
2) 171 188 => -2.2 deg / 16.5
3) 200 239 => 2.3 deg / 13.8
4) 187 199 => -1.2 deg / 16.1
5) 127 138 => 2.1 deg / 11.8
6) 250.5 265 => -2.1 deg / 16.8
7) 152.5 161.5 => 3.7 deg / 8.54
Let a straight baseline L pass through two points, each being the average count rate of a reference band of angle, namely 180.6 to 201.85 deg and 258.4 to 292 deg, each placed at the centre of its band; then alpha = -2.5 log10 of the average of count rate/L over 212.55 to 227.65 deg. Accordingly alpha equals 0.22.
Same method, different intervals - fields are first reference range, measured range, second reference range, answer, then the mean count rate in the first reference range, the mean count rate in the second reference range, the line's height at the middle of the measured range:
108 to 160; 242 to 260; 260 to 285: -0.099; 10.9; 15.9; 15.1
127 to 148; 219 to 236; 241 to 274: 0.122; 9.78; 16.5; 14.8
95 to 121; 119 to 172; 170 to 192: 0.400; 14.4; 16.5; 15.5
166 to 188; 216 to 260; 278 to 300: 0.022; 15.9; 14.5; 15.2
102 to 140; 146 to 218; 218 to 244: 0.017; 13.4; 13.8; 13.7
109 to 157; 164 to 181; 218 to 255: -0.210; 10.9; 14.7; 12.4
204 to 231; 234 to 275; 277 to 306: -0.163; 13.5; 14.3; 13.9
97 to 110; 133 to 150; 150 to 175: 0.451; 14.4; 11.2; 12.3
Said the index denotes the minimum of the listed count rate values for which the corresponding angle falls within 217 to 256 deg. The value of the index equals 12.51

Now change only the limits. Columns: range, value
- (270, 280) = 14.87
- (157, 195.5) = 8.415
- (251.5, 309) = 12.83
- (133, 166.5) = 5.851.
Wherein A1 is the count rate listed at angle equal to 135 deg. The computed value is 10.61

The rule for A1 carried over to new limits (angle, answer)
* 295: 13.35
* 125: 14.27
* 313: 14.9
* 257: 17.36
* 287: 14.4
